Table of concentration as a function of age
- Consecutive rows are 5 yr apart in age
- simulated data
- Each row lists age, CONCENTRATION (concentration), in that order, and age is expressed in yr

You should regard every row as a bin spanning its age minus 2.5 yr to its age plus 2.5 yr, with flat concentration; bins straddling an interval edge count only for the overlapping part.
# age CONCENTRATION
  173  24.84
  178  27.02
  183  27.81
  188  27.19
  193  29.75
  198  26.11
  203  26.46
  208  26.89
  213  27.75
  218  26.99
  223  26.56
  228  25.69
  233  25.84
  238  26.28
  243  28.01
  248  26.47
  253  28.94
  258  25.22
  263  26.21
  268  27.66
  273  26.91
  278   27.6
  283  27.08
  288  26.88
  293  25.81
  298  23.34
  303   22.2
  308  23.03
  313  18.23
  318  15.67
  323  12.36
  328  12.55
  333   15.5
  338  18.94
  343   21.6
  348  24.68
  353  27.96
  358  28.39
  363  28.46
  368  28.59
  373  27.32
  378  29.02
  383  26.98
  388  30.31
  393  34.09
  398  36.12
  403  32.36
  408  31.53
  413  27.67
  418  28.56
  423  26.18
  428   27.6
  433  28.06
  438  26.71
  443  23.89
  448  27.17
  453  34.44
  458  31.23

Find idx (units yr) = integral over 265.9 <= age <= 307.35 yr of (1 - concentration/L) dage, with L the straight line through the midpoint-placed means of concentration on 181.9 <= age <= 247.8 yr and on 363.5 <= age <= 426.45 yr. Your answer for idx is 3.4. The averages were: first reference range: 27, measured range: 25.8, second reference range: 29.8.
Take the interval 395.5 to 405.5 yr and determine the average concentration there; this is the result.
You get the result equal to 34.2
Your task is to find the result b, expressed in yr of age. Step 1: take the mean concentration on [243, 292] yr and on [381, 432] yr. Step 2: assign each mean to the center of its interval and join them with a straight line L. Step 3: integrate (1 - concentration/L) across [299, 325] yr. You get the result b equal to 8.6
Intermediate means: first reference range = 27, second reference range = 30.1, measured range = 18.7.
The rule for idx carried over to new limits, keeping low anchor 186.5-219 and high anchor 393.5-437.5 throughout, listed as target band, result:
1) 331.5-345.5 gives 4.8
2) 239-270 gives 1.0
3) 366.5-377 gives 0.5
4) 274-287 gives 0.5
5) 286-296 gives 0.8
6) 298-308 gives 2.0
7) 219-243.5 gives 1.1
